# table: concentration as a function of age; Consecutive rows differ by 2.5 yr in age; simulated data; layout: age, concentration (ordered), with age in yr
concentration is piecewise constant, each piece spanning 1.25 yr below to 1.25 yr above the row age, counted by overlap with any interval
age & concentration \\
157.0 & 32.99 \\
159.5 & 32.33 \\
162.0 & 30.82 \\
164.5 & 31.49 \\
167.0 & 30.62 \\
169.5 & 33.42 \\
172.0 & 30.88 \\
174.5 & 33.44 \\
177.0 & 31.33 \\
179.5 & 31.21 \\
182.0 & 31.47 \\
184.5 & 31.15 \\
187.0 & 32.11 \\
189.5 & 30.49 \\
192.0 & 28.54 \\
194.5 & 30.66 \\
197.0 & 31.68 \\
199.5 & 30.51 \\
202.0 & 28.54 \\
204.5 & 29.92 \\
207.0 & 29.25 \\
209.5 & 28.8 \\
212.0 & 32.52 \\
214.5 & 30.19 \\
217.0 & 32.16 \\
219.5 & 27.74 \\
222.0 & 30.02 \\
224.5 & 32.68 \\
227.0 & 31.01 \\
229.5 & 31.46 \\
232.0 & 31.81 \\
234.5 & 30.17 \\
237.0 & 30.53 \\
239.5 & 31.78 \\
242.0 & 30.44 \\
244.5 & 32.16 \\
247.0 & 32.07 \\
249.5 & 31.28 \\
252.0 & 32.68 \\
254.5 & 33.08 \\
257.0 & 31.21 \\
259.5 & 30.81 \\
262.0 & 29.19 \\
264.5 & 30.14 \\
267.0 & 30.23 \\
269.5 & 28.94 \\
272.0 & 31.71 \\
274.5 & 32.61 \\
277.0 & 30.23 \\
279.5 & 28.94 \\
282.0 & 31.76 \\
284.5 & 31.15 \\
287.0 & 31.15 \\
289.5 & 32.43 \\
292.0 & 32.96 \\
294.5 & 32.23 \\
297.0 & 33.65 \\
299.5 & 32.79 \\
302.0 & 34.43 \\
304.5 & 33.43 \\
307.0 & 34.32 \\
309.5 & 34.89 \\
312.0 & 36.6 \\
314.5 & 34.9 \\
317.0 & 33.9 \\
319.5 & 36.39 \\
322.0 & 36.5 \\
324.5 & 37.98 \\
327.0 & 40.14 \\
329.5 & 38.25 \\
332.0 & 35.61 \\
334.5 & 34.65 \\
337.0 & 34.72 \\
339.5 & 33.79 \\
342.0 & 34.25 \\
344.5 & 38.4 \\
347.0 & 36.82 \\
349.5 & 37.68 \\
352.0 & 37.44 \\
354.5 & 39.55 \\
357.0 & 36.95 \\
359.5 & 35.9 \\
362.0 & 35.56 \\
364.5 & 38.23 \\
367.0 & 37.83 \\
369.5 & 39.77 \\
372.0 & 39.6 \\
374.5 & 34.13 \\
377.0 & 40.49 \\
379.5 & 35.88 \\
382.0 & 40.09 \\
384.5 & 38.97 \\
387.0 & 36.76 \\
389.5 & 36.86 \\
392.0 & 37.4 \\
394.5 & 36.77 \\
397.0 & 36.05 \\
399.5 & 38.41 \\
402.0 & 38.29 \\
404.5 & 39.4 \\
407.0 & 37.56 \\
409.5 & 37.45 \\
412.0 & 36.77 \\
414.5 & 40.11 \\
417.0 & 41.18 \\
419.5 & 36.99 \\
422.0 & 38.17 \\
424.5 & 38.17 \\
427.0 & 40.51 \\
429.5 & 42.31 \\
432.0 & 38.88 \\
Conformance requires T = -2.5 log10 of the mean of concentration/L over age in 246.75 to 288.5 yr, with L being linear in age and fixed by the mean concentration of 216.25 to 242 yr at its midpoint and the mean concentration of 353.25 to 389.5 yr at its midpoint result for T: 0.06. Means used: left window 30.9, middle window 31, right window 37.8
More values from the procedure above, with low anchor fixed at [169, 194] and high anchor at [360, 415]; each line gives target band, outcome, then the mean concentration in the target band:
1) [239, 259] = 0.05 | 31.8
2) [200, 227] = 0.07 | 30.2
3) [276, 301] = 0.10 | 31.8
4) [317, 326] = -0.03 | 36.6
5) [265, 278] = 0.11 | 30.7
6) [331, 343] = 0.05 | 34.6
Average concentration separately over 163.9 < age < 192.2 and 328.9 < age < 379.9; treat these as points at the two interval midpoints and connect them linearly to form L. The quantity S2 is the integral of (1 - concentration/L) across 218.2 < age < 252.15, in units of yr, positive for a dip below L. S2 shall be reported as 2.2 yr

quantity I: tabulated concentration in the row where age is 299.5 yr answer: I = 32.79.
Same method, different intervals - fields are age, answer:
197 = 31.68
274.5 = 32.61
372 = 39.6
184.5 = 31.15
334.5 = 34.65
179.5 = 31.21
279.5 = 28.94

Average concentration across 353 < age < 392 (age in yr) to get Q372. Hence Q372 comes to 37.8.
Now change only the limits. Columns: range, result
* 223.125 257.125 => 31.6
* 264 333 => 33.5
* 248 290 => 31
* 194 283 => 30.8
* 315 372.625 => 36.9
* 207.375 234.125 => 30.8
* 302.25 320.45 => 34.9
